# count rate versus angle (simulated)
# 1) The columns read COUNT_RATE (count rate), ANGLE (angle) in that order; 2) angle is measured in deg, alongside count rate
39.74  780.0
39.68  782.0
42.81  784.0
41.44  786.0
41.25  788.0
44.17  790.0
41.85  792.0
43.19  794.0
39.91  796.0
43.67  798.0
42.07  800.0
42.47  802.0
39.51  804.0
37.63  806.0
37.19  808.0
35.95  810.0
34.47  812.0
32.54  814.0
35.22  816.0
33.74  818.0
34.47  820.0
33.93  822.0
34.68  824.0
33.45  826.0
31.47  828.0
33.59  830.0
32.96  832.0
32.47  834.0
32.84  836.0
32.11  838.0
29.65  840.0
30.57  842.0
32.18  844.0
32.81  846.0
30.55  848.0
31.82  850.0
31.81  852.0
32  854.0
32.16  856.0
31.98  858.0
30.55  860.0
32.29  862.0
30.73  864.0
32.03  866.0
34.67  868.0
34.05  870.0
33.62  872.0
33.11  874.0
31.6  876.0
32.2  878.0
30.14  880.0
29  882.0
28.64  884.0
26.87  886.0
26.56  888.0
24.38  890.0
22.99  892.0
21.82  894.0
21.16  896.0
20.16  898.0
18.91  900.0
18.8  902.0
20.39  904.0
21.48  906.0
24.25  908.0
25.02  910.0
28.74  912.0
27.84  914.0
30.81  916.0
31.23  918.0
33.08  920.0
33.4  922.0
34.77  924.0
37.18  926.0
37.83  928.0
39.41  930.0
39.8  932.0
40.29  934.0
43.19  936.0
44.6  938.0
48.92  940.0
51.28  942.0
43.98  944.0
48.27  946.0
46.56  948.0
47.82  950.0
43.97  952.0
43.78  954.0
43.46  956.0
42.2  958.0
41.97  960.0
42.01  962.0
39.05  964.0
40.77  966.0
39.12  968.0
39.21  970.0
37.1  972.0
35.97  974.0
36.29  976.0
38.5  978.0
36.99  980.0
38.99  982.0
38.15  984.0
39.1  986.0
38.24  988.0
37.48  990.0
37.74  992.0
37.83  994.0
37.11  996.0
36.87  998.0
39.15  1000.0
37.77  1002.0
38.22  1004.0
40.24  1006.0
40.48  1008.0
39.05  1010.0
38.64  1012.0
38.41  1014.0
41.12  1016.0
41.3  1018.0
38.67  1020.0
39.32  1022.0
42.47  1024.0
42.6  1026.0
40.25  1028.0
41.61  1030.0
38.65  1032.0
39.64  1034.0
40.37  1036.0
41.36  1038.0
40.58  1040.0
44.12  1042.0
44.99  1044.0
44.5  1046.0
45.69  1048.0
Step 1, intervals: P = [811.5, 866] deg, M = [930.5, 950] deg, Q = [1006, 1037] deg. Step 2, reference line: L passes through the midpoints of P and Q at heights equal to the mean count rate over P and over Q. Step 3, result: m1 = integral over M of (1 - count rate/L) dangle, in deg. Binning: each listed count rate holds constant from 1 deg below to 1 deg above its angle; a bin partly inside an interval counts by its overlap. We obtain -4.48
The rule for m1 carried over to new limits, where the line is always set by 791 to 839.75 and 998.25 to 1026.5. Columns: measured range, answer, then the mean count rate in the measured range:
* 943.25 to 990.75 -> -2.35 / 40.8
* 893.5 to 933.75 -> 9.94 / 28.6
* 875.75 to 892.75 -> 4.30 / 28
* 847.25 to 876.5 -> 3.80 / 32.2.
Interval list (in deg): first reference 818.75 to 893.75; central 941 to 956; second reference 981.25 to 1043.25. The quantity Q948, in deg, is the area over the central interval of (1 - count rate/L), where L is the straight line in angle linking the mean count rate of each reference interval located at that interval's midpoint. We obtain -4.2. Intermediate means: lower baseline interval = 31.3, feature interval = 46.3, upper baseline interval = 39.6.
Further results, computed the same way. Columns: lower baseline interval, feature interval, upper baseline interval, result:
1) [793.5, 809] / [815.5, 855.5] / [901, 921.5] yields 4.0 deg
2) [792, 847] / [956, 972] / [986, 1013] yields -1.2 deg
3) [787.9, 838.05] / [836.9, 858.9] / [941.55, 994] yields 3.6 deg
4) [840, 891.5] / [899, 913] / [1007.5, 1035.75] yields 4.6 deg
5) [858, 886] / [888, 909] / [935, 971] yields 8.2 deg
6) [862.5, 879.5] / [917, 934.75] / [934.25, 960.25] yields 2.4 deg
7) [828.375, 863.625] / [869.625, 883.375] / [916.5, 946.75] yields 1.2 deg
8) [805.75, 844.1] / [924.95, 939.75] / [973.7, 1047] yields -1.5 deg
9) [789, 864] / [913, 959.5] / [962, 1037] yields -3.8 deg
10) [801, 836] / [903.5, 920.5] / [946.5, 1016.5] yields 4.8 deg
